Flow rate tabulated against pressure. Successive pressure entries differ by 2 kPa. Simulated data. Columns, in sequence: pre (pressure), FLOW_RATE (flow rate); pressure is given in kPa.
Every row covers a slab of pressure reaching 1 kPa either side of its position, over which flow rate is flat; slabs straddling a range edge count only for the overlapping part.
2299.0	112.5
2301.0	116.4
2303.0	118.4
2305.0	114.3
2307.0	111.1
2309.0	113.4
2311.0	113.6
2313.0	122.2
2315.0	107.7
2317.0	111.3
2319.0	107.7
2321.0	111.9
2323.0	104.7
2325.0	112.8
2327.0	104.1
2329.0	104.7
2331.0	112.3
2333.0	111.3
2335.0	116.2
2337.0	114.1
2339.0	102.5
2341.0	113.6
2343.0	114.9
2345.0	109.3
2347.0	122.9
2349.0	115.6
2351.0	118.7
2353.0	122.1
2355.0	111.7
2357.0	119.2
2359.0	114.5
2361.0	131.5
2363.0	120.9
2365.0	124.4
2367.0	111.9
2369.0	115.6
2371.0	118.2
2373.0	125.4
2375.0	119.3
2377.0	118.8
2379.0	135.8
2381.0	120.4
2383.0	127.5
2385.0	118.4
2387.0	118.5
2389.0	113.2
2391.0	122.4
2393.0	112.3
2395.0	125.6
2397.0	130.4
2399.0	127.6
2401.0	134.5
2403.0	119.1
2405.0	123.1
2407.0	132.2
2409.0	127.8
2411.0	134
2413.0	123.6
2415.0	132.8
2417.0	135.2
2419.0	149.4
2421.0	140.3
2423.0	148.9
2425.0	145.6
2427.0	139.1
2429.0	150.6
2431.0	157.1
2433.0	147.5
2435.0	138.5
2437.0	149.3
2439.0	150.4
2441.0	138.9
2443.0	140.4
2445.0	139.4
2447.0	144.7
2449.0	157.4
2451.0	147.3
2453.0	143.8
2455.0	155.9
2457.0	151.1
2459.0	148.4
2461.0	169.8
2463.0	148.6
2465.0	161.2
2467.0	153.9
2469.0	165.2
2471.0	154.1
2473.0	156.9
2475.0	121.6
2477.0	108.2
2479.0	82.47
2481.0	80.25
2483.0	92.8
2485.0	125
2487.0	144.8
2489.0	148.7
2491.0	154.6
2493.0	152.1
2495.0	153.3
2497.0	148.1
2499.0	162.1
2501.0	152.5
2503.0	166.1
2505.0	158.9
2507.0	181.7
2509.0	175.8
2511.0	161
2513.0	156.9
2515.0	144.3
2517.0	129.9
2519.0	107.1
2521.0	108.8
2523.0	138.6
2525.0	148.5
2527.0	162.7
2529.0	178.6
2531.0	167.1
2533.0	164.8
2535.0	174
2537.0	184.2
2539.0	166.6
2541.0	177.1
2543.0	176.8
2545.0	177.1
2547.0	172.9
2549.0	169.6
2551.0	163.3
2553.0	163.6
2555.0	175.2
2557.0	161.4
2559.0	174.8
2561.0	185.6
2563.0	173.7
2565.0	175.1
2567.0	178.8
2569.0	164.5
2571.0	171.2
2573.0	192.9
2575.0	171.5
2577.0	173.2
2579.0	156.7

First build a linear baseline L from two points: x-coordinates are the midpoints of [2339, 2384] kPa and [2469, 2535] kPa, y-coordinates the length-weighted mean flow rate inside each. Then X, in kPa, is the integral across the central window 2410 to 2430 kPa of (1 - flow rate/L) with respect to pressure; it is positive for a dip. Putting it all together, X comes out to -1.6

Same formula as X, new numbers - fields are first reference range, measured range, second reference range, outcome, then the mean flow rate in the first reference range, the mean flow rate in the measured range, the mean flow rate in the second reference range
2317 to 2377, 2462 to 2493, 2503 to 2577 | 3.1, 115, 134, 165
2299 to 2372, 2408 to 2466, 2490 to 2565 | -2.5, 114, 145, 162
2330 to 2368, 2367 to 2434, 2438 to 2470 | 1.9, 116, 130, 151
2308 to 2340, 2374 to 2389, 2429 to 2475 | 0.7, 111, 122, 150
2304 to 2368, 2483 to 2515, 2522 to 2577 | 0.8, 114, 154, 171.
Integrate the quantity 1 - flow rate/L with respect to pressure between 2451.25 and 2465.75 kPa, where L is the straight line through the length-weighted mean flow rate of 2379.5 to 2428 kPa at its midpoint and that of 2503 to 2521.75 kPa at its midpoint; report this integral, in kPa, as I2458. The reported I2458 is -1.5 kPa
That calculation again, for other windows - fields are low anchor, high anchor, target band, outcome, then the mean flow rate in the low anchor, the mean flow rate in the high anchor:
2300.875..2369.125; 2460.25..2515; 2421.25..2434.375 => -1.4 kPa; 114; 146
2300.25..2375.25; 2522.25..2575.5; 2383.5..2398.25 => 1.0 kPa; 115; 171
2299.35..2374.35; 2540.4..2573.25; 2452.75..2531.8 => 5.3 kPa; 115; 173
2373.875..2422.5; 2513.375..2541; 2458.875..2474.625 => -1.7 kPa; 127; 153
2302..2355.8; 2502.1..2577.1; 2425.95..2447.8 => -0.9 kPa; 113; 165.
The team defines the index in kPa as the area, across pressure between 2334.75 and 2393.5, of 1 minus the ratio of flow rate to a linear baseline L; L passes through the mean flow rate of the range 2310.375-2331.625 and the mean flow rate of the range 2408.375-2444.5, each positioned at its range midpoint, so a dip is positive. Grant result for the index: 2.19 kPa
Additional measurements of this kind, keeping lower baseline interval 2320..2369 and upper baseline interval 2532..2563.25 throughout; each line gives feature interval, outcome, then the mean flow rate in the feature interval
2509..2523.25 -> 2.2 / 138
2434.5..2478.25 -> -0.3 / 147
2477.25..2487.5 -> 3.4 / 103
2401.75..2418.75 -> 0.5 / 129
